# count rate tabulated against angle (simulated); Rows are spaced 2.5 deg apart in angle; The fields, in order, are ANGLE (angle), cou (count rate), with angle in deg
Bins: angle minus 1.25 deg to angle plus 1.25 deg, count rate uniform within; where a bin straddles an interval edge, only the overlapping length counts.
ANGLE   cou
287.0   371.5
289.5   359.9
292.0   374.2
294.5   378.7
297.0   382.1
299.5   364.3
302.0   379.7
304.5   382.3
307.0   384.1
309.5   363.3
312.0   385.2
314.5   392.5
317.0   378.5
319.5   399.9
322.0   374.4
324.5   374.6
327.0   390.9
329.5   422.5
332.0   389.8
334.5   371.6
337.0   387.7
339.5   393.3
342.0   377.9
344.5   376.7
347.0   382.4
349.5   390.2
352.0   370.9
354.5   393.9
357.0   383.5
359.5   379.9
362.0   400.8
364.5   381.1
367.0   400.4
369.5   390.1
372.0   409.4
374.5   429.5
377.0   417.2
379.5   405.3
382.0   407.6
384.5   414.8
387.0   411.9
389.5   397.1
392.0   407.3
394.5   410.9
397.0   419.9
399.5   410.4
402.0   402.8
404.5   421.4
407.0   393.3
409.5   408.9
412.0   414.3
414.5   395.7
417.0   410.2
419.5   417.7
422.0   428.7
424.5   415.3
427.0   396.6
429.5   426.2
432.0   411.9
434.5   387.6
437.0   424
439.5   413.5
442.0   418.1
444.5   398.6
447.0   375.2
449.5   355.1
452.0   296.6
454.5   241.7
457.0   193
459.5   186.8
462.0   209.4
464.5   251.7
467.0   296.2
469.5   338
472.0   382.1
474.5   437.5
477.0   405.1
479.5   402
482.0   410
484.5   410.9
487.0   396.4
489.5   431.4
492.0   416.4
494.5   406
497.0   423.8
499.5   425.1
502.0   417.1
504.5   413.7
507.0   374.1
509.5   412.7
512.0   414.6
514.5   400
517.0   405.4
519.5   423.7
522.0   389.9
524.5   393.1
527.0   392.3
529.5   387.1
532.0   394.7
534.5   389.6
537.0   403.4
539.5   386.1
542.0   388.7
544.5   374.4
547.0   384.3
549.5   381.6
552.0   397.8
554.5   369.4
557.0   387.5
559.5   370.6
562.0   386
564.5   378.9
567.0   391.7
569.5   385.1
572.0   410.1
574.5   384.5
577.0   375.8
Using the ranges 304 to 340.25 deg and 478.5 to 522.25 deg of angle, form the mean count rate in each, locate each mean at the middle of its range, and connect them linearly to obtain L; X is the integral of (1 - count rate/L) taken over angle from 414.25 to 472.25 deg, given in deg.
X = 7.26 deg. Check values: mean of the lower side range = 386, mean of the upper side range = 410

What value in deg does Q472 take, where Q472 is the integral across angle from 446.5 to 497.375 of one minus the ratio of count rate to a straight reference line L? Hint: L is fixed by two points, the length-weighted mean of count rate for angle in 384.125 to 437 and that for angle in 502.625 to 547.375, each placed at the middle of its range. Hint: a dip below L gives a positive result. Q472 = 7.36 deg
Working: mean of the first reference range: 410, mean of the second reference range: 397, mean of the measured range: 344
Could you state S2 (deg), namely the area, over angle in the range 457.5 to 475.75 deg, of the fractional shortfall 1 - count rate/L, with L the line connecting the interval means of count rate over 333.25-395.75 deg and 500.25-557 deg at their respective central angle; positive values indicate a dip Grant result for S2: 4.6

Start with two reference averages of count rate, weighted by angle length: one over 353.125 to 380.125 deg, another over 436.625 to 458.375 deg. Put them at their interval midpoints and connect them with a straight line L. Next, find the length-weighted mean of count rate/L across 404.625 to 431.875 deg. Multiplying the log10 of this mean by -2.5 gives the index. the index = -0.14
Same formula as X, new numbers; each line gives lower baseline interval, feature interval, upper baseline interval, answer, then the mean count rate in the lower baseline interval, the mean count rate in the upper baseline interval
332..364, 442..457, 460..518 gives 2.1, 384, 383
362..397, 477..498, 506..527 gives -0.5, 407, 401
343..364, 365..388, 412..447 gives -1.0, 385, 410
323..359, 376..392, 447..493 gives -1.7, 386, 337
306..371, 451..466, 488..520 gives 6.5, 386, 412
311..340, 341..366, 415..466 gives -0.3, 388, 353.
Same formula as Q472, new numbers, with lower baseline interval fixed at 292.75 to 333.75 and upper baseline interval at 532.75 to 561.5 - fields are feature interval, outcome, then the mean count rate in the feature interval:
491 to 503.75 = -1.09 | 418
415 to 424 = -0.76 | 417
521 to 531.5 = -0.16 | 391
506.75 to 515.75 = -0.43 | 403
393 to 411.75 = -1.25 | 410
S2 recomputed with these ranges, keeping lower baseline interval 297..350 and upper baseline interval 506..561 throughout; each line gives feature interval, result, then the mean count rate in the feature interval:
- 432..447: -0.7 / 406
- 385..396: -0.6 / 408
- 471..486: -0.7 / 408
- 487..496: -0.6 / 415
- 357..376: -0.6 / 398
